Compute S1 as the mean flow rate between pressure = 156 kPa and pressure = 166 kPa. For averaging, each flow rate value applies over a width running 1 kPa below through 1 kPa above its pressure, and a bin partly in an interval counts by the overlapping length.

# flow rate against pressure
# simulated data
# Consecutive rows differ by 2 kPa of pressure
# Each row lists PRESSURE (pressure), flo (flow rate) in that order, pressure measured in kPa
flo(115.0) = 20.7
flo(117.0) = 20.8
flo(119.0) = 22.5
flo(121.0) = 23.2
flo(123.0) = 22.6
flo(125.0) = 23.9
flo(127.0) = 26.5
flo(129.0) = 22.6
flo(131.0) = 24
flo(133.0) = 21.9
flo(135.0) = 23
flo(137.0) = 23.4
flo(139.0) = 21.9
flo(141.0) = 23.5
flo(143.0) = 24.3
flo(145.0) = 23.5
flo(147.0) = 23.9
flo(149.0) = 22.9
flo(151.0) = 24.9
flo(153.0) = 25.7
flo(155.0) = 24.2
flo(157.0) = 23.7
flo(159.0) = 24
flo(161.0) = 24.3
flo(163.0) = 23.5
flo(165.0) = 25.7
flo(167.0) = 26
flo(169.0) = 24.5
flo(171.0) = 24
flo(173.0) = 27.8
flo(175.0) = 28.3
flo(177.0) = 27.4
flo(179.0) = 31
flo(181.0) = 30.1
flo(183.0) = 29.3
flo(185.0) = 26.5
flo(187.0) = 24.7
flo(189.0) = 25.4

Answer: 24.2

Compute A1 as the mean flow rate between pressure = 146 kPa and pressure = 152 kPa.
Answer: 23.9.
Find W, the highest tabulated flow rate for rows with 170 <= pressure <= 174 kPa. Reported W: 27.8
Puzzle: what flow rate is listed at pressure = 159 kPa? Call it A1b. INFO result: 24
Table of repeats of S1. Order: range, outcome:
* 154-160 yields 24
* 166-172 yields 24.8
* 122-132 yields 23.9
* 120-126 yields 23.2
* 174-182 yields 29.2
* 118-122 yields 22.9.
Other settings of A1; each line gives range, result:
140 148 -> 23.8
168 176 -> 26.1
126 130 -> 24.6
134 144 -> 23.2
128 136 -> 22.9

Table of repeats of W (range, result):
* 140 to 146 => 24.3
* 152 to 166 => 25.7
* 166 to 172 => 26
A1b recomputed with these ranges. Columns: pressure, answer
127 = 26.5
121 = 23.2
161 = 24.3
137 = 23.4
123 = 22.6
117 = 20.8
